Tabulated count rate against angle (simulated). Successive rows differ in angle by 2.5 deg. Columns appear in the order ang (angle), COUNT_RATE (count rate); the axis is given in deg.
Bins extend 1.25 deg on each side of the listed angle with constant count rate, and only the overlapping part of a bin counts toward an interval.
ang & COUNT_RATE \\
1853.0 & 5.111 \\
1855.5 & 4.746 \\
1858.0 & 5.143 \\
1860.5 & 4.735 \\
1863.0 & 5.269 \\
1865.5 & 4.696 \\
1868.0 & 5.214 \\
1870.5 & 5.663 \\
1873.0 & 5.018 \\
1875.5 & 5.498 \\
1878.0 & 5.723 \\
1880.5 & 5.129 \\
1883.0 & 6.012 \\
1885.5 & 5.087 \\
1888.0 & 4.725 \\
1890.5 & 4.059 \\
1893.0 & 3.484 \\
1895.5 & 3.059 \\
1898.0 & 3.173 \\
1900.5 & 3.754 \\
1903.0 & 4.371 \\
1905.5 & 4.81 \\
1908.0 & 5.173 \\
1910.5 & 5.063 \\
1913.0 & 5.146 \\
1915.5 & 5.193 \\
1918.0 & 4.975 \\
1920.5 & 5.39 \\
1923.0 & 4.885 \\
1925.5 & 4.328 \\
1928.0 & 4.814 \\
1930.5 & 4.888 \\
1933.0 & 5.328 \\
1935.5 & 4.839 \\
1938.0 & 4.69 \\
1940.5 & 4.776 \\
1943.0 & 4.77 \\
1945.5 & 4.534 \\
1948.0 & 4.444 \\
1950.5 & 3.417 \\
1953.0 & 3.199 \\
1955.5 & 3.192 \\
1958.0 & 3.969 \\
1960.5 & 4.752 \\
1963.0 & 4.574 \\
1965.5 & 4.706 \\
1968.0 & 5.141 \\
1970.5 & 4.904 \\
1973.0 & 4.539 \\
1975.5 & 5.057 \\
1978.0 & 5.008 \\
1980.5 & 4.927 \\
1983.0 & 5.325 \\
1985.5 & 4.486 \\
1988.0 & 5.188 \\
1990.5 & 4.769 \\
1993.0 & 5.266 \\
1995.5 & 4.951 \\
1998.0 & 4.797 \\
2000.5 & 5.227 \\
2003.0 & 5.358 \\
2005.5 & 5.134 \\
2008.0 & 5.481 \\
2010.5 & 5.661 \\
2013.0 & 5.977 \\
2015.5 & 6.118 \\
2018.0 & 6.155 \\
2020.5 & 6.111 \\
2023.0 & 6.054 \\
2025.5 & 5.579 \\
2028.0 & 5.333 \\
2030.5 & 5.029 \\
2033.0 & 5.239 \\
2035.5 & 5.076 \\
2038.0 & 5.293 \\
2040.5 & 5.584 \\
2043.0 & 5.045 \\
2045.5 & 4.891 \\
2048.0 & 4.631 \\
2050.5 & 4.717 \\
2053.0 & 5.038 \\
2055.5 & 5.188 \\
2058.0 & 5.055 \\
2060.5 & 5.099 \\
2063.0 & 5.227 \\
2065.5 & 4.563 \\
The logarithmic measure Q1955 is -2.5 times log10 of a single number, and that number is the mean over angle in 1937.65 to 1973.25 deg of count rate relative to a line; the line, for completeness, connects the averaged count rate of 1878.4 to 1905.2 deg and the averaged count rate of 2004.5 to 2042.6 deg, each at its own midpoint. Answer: 0.14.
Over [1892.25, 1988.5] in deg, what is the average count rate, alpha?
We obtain 4.57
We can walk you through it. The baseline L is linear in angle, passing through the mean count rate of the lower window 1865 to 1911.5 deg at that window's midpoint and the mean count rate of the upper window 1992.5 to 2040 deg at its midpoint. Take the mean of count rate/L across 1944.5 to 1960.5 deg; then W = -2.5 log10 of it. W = 0.30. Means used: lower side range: 4.72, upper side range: 5.47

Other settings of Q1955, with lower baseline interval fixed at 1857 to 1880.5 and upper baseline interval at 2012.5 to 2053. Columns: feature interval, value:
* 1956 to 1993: 0.12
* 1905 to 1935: 0.06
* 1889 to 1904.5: 0.38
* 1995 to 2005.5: 0.06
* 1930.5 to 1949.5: 0.12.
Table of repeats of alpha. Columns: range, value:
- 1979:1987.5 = 4.94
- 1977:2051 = 5.29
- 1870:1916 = 4.72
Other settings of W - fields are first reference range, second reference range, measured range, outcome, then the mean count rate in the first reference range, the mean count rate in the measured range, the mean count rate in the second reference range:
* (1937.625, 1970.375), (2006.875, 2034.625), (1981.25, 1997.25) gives 0.01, 4.33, 4.99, 5.7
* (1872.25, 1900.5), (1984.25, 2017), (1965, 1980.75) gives 0.04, 4.59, 4.9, 5.27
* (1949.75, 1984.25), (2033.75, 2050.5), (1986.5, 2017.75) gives -0.13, 4.49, 5.35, 5.06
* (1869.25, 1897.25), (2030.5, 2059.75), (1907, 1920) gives -0.05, 4.83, 5.12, 5.07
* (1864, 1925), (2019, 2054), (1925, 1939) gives 0.02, 4.8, 4.84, 5.27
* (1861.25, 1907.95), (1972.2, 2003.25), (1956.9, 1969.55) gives 0.06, 4.72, 4.64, 4.99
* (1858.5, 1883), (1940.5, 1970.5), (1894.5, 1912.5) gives 0.15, 5.25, 4.26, 4.29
